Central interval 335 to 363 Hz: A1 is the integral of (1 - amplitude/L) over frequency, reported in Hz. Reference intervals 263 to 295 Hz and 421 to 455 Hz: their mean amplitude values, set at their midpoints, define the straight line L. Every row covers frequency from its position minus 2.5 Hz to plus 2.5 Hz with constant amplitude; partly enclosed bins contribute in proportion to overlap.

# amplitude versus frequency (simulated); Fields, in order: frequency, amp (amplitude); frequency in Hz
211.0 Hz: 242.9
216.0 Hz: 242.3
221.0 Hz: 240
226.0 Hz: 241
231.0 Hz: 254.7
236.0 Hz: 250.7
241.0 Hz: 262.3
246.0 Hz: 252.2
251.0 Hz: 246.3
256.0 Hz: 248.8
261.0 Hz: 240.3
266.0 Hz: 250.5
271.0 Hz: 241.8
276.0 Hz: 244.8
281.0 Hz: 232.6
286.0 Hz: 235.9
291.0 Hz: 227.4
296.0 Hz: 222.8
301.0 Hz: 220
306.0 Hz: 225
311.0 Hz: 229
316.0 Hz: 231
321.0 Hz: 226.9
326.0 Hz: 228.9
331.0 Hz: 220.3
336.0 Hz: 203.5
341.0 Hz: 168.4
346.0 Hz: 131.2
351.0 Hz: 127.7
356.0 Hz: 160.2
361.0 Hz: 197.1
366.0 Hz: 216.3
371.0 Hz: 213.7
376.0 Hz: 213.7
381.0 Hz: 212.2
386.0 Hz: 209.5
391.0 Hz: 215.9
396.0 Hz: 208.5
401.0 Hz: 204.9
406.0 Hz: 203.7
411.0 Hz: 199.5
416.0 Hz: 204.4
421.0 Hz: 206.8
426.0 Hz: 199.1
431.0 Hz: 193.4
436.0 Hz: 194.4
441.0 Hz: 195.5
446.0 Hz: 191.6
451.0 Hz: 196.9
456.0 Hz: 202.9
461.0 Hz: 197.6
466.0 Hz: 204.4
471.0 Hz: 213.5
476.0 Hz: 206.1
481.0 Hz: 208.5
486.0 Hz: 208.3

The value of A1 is 7.35 Hz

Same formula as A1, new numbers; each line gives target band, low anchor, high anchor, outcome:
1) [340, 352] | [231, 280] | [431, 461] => 4.43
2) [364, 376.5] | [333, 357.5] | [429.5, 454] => -3.42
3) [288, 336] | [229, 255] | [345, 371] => -4.77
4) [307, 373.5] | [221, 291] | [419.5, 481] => 8.54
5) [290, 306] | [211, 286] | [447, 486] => 0.89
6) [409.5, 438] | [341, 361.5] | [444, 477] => -2.30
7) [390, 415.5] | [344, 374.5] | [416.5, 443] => -2.14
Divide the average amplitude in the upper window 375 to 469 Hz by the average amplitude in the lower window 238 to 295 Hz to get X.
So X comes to 0.8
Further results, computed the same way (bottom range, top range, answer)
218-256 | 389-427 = 0.82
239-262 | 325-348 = 0.76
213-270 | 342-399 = 0.77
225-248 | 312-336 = 0.89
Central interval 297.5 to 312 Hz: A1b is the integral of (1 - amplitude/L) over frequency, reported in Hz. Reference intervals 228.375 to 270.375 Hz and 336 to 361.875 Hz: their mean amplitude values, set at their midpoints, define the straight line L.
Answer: -1.8 Hz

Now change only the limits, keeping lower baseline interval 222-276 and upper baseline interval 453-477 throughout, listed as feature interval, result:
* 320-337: 0.9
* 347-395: 6.2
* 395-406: 0.6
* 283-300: 0.8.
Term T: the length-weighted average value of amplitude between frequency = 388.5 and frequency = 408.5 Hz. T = 208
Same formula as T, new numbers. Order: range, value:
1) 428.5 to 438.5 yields 194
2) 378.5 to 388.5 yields 211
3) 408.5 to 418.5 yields 202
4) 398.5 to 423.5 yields 204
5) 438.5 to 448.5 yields 194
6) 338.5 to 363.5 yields 157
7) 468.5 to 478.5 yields 210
